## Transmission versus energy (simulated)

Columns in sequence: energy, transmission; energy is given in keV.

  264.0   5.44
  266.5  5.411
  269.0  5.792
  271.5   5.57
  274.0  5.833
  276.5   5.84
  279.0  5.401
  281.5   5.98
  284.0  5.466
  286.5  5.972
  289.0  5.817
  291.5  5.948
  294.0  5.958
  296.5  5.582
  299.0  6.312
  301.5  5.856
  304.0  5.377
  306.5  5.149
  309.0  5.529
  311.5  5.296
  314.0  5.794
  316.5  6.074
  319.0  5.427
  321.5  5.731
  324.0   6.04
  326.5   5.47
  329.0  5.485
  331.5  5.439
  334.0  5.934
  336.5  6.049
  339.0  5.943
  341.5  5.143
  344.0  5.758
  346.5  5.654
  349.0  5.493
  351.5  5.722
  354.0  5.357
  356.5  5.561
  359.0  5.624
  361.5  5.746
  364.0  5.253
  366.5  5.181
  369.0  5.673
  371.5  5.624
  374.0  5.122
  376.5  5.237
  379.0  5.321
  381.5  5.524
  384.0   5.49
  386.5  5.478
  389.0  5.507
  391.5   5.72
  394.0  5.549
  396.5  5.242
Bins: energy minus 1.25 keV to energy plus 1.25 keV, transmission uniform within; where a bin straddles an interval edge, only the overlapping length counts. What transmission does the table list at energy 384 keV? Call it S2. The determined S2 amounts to 5.49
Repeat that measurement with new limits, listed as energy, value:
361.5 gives 5.746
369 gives 5.673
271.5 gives 5.57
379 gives 5.321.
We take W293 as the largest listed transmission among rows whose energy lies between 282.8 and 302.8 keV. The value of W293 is 6.312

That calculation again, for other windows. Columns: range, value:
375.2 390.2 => 5.524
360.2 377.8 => 5.746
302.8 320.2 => 6.074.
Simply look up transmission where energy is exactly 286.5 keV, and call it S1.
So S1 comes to 5.972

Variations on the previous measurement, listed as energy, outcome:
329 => 5.485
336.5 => 6.049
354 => 5.357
